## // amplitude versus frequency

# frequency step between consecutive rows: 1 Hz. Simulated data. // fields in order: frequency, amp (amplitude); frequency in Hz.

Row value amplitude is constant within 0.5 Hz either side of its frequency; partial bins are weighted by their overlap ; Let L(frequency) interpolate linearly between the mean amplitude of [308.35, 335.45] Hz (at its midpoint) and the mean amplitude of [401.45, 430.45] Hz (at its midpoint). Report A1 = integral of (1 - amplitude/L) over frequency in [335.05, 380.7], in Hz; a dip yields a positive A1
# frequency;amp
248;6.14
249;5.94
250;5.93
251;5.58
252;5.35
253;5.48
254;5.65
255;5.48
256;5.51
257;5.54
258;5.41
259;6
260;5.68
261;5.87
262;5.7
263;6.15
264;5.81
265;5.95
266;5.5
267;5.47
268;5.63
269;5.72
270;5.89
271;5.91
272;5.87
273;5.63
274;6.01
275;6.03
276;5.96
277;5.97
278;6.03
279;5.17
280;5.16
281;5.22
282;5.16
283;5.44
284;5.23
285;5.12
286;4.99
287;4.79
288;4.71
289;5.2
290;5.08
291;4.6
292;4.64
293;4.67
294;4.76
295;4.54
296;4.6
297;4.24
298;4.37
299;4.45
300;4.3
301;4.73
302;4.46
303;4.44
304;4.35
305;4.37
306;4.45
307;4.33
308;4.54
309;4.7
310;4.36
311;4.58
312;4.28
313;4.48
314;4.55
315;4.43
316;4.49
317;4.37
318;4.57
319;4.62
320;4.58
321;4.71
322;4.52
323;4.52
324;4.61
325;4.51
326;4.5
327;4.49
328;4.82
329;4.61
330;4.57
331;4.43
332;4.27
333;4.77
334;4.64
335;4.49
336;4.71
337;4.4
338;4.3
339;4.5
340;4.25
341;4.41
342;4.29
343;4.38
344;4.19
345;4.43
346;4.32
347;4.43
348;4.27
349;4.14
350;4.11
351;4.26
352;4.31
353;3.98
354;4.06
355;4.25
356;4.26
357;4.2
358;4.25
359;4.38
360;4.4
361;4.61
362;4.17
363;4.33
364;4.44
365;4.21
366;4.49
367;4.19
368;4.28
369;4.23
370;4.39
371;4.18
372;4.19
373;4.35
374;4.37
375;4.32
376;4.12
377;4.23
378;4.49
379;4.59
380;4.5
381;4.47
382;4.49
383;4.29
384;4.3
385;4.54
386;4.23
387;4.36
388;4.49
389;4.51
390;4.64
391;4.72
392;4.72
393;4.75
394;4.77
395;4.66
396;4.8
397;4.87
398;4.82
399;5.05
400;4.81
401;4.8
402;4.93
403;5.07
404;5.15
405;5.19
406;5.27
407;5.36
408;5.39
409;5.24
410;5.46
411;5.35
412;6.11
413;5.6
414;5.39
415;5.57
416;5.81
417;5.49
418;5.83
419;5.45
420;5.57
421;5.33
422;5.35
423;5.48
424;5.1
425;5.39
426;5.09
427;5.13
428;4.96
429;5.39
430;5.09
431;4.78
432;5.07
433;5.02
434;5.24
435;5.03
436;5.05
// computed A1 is 5.0 Hz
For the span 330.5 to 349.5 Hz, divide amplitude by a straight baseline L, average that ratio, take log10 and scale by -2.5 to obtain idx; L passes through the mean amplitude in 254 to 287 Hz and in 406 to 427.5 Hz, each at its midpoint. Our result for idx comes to 0.25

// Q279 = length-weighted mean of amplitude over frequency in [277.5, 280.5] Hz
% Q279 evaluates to 5.45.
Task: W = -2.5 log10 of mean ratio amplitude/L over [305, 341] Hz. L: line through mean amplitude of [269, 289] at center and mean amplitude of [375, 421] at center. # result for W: 0.17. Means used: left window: 5.49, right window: 4.94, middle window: 4.51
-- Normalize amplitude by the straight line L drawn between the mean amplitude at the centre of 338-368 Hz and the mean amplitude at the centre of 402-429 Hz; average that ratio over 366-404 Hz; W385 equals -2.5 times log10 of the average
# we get 0.07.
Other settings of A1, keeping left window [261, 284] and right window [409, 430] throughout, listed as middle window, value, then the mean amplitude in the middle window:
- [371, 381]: 2.10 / 4.35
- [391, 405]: 1.53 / 4.87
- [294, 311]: 3.54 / 4.46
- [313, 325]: 2.29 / 4.54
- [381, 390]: 1.76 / 4.42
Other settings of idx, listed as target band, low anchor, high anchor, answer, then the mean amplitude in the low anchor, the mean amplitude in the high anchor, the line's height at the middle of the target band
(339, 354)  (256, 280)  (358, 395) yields 0.12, 5.76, 4.41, 4.78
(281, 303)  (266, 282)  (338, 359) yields 0.12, 5.69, 4.27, 5.34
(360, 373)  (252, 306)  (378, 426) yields 0.18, 5.25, 5.02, 5.08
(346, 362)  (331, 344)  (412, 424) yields 0.10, 4.44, 5.54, 4.67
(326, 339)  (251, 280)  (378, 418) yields 0.17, 5.72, 4.94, 5.32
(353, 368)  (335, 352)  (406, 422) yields 0.08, 4.34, 5.52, 4.62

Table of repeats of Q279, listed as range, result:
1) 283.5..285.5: 5.18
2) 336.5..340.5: 4.36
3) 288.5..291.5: 4.96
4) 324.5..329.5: 4.59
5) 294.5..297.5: 4.46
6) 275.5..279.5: 5.78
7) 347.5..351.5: 4.2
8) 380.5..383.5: 4.42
